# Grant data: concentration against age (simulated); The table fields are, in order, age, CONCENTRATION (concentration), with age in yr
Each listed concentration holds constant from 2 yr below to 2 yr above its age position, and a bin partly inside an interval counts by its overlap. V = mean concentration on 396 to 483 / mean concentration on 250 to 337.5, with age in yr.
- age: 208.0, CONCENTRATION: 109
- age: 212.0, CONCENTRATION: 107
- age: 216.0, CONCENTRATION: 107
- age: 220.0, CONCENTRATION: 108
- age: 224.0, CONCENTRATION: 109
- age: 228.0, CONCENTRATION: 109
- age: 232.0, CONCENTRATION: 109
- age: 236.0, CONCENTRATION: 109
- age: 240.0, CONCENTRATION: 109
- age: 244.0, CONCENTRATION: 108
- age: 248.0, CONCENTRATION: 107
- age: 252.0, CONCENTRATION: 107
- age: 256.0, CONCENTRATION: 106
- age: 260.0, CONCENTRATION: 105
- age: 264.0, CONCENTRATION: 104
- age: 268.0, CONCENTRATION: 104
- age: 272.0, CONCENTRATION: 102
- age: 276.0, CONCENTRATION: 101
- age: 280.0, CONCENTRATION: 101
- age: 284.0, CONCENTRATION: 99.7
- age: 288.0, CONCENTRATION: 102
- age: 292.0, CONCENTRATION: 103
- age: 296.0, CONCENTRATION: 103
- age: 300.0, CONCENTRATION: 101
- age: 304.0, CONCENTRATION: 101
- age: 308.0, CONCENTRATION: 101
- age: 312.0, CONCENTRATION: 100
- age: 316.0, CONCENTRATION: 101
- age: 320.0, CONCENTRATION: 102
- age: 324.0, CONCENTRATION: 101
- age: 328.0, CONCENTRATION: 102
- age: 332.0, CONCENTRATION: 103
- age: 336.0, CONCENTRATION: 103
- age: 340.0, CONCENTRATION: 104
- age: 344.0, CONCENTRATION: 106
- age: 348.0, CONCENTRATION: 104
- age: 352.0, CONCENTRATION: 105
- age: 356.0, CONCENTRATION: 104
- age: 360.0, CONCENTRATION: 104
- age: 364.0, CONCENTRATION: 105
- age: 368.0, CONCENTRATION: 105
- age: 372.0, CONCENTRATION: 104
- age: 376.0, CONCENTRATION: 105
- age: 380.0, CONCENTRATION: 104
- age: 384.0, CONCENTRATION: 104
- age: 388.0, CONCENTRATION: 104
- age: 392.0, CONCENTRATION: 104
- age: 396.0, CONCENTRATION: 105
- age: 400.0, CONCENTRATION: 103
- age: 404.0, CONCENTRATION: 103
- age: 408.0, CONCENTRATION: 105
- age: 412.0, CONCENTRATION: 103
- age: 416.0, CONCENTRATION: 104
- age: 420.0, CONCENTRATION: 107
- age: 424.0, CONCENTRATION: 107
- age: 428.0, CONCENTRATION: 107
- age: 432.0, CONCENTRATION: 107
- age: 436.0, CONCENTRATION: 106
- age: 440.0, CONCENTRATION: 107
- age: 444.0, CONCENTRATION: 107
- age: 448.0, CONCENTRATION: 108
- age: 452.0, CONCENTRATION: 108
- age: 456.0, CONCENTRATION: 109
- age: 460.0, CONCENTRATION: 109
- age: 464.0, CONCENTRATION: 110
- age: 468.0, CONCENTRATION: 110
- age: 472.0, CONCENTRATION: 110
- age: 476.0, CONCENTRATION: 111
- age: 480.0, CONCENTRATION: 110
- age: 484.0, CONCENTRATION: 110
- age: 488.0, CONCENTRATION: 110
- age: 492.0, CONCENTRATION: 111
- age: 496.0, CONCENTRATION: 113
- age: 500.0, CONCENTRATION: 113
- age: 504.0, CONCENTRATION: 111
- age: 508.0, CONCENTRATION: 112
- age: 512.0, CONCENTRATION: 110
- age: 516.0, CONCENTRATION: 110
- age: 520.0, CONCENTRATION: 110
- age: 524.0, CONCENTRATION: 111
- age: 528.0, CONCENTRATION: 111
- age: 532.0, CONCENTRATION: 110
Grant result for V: 1.0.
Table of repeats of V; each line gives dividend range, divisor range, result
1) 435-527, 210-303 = 1.04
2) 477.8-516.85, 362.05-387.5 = 1.06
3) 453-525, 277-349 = 1.08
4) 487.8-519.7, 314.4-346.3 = 1.08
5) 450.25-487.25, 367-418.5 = 1.05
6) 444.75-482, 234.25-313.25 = 1.05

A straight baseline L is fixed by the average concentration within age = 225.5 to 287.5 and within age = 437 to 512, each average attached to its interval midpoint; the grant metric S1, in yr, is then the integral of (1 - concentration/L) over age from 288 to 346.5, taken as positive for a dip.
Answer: 2.4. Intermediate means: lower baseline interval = 105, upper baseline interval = 110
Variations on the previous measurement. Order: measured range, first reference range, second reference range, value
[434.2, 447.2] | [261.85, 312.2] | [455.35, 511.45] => 0.23 yr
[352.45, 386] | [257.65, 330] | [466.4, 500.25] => 0.33 yr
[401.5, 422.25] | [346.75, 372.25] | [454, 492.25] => 0.50 yr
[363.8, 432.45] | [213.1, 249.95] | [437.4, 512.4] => 2.94 yr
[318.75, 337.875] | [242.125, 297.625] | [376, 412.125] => 0.31 yr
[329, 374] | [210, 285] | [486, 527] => 1.58 yr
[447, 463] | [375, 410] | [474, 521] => -0.07 yr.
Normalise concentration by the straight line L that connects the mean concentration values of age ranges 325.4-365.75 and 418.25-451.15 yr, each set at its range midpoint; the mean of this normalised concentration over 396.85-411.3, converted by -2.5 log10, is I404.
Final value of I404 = 0.02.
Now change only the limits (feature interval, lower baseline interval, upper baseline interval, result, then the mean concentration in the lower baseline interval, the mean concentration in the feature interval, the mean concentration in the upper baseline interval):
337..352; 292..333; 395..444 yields -0.02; 102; 105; 105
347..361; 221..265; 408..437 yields 0.02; 108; 104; 106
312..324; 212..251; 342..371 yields 0.05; 108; 101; 105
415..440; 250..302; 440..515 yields 0.02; 103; 106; 110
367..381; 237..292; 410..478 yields 0.02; 104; 104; 108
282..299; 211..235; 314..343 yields 0.03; 108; 102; 102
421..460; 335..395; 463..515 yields 0.01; 104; 107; 111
